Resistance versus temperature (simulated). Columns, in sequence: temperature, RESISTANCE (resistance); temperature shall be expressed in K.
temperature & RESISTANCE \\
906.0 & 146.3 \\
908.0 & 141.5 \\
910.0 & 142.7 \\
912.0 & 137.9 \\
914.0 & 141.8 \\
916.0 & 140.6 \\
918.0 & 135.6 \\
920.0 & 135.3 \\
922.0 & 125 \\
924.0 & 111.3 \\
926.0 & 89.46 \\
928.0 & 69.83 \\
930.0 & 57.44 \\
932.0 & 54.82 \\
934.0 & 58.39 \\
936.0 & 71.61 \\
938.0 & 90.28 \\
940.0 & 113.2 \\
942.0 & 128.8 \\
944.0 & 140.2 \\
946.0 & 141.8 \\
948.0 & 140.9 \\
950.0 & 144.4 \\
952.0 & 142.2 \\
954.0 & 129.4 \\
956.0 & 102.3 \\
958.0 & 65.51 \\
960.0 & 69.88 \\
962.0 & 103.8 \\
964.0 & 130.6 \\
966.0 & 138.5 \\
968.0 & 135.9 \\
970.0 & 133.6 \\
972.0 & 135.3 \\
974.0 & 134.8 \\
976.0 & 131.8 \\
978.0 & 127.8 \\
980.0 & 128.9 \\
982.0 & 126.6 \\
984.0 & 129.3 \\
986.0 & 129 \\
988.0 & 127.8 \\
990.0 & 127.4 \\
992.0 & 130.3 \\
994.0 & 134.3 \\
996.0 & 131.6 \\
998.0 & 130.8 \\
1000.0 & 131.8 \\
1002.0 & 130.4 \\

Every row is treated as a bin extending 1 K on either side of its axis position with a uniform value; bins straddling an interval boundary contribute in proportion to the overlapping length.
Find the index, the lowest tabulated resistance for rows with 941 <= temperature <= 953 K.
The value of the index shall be 128.8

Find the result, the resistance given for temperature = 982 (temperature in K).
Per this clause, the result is 126.6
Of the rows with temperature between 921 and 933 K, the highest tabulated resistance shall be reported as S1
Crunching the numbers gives 125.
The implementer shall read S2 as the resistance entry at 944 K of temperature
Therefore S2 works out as 140.2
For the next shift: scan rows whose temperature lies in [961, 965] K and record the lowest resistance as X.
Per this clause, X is 103.8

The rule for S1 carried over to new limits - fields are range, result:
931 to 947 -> 141.8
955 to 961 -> 102.3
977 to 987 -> 129.3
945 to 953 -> 144.4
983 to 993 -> 130.3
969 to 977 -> 135.3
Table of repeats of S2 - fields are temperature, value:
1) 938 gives 90.28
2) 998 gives 130.8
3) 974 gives 134.8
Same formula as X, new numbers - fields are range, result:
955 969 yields 65.51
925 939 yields 54.82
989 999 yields 127.4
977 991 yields 126.6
